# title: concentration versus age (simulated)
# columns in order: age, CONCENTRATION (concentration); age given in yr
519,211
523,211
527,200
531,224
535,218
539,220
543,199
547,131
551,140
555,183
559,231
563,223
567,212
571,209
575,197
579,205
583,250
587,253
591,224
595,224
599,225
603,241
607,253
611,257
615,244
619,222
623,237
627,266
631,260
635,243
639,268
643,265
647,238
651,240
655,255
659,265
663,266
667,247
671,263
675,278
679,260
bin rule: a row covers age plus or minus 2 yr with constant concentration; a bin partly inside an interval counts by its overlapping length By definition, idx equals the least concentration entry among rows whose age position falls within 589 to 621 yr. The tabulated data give 222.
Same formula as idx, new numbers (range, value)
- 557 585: 197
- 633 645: 243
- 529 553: 131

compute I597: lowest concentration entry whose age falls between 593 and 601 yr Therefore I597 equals 224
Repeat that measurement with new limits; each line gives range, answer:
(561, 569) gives 212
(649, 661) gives 240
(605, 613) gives 253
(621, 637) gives 237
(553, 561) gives 183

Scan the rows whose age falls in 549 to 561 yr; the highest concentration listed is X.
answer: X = 231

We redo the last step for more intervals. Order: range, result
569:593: 253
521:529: 211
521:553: 224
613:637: 266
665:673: 263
